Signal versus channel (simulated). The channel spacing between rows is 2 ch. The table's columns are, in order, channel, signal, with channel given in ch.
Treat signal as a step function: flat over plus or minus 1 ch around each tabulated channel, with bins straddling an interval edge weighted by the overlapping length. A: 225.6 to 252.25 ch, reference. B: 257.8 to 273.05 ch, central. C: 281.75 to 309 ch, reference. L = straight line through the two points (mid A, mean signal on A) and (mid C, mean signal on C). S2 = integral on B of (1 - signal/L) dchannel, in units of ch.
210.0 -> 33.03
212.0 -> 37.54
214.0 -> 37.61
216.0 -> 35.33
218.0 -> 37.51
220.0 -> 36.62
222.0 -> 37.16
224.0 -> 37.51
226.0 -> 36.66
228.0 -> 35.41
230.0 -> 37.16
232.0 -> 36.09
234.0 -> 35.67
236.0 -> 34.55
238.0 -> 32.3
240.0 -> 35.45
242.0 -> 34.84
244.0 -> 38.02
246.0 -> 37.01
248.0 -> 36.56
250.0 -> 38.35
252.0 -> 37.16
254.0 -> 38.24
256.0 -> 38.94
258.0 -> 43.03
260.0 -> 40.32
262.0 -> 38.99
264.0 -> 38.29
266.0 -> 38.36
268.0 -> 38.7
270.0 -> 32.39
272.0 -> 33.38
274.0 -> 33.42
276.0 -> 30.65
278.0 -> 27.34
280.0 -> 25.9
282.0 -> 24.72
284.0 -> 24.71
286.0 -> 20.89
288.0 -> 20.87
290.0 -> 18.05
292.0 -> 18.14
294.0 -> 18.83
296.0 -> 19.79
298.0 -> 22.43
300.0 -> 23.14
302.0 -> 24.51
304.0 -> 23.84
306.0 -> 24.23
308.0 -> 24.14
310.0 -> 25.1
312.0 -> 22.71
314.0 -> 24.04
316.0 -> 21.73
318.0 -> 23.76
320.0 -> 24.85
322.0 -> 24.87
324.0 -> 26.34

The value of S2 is -4.2 ch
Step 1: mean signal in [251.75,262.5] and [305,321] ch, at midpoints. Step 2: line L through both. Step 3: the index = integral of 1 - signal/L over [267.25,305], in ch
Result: 7.6 ch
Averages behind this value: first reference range 39.6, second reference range 23.8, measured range 25.3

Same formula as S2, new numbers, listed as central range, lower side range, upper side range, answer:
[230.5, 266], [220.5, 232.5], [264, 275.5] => -1.32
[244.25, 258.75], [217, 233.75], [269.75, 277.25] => -1.72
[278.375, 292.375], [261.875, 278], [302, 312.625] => 3.76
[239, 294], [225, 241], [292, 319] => -4.74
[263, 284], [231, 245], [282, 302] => -4.68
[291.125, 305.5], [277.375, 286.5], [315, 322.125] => 1.56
